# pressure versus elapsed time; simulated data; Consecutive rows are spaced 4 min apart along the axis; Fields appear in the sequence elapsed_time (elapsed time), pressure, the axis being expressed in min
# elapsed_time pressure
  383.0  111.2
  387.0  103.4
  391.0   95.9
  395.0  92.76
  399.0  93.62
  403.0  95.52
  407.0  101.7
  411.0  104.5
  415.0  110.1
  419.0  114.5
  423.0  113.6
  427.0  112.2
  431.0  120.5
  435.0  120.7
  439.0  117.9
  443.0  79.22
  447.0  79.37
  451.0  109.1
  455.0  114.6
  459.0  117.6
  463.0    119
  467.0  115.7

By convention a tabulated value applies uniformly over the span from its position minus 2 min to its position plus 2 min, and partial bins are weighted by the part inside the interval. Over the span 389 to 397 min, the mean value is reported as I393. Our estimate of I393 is 94.3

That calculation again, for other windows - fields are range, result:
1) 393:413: 97.6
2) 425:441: 118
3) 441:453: 89.2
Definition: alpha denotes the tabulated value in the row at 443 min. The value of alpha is 79.22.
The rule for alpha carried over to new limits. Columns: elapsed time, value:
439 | 117.9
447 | 79.37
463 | 119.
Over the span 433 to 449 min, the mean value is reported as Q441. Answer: 99.3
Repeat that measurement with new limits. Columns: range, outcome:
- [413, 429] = 113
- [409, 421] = 110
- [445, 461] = 105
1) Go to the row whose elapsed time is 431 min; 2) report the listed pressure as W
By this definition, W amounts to 120.5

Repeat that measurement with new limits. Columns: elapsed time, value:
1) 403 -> 95.52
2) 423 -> 113.6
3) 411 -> 104.5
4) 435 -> 120.7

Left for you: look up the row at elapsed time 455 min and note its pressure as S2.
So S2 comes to 114.6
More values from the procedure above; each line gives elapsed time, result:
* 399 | 93.62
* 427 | 112.2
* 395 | 92.76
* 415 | 110.1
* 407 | 101.7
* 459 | 117.6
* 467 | 115.7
